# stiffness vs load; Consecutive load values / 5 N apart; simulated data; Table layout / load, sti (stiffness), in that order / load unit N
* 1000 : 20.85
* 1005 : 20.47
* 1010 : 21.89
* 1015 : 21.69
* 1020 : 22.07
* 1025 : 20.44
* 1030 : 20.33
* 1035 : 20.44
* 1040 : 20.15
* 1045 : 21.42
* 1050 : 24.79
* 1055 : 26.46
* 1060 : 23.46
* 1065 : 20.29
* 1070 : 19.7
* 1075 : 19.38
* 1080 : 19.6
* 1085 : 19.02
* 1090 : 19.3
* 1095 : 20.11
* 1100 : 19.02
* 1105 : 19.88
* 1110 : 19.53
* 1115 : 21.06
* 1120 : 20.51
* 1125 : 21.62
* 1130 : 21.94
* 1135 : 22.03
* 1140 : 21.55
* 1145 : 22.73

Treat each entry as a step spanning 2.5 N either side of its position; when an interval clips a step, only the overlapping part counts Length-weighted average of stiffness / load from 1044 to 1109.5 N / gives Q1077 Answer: 20.9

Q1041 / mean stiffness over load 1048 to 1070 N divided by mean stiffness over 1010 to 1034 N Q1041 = 1.10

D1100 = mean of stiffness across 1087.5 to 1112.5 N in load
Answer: 19.6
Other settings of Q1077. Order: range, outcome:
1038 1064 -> 23.1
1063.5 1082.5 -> 19.7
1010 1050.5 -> 21.3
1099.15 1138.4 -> 20.8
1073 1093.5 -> 19.4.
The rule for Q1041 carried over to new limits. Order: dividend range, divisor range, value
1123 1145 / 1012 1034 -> 1.04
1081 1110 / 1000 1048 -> 0.93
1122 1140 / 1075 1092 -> 1.13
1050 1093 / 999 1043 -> 1.01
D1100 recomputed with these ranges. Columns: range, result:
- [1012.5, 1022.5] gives 21.9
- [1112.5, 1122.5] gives 20.8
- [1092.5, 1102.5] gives 19.6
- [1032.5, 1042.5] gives 20.3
